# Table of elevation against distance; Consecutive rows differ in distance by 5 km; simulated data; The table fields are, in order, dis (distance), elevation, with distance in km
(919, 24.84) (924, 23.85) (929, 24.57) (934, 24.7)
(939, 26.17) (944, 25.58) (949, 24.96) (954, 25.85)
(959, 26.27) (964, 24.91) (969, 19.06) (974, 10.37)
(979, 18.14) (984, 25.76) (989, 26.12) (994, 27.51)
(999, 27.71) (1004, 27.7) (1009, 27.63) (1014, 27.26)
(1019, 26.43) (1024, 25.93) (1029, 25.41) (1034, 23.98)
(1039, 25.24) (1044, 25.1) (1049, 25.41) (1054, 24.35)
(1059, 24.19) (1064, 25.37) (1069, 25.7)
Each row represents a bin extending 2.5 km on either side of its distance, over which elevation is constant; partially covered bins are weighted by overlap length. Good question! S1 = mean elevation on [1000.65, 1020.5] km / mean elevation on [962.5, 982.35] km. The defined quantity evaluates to 1.51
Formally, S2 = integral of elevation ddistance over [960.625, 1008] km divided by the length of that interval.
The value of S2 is 23.2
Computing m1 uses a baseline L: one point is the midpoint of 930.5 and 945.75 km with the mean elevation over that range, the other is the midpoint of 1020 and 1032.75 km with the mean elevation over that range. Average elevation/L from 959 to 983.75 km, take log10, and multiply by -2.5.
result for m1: 0.283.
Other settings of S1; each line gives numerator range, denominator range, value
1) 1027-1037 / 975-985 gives 1.26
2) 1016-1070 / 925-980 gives 1.10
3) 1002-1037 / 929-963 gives 1.03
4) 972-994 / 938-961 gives 0.82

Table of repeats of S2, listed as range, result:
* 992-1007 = 27.6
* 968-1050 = 24.5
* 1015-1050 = 25.4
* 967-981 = 15.7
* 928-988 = 23.1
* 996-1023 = 27.3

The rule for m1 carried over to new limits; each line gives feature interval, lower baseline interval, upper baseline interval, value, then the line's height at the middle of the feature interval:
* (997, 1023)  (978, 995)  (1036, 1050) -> -0.10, 24.9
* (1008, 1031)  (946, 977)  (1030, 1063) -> -0.11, 23.9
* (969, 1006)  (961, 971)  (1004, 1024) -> 0.08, 24.4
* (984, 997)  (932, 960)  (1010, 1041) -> -0.04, 25.7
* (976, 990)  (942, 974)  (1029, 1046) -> 0.06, 23.8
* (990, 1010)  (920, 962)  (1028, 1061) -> -0.11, 25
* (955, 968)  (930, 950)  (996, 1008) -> 0.05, 26.1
